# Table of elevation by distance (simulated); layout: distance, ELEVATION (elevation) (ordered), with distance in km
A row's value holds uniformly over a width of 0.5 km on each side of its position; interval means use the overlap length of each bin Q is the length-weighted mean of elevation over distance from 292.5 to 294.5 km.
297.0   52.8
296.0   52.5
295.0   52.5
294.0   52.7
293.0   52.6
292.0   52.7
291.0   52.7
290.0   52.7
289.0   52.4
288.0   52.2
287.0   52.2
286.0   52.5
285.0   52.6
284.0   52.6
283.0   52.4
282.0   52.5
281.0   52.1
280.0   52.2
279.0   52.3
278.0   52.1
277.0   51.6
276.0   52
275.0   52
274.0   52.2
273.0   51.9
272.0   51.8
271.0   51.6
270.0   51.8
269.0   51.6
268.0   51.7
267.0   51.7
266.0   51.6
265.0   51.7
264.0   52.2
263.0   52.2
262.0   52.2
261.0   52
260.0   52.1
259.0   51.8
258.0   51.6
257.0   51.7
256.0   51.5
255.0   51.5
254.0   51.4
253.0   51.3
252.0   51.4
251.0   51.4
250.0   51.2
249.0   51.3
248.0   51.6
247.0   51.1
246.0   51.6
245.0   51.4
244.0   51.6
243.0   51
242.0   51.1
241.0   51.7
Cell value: 52.7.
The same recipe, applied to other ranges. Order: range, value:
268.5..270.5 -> 51.7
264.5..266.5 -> 51.7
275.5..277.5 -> 51.8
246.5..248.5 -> 51.4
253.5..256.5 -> 51.5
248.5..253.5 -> 51.3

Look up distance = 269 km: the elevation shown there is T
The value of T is 51.6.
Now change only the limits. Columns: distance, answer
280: 52.2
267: 51.7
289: 52.4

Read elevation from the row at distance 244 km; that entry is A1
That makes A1 51.6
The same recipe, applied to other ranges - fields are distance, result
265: 51.7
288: 52.2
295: 52.5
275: 52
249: 51.3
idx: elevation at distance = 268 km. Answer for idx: 51.7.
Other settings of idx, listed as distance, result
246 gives 51.6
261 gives 52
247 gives 51.1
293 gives 52.6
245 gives 51.4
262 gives 52.2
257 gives 51.7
